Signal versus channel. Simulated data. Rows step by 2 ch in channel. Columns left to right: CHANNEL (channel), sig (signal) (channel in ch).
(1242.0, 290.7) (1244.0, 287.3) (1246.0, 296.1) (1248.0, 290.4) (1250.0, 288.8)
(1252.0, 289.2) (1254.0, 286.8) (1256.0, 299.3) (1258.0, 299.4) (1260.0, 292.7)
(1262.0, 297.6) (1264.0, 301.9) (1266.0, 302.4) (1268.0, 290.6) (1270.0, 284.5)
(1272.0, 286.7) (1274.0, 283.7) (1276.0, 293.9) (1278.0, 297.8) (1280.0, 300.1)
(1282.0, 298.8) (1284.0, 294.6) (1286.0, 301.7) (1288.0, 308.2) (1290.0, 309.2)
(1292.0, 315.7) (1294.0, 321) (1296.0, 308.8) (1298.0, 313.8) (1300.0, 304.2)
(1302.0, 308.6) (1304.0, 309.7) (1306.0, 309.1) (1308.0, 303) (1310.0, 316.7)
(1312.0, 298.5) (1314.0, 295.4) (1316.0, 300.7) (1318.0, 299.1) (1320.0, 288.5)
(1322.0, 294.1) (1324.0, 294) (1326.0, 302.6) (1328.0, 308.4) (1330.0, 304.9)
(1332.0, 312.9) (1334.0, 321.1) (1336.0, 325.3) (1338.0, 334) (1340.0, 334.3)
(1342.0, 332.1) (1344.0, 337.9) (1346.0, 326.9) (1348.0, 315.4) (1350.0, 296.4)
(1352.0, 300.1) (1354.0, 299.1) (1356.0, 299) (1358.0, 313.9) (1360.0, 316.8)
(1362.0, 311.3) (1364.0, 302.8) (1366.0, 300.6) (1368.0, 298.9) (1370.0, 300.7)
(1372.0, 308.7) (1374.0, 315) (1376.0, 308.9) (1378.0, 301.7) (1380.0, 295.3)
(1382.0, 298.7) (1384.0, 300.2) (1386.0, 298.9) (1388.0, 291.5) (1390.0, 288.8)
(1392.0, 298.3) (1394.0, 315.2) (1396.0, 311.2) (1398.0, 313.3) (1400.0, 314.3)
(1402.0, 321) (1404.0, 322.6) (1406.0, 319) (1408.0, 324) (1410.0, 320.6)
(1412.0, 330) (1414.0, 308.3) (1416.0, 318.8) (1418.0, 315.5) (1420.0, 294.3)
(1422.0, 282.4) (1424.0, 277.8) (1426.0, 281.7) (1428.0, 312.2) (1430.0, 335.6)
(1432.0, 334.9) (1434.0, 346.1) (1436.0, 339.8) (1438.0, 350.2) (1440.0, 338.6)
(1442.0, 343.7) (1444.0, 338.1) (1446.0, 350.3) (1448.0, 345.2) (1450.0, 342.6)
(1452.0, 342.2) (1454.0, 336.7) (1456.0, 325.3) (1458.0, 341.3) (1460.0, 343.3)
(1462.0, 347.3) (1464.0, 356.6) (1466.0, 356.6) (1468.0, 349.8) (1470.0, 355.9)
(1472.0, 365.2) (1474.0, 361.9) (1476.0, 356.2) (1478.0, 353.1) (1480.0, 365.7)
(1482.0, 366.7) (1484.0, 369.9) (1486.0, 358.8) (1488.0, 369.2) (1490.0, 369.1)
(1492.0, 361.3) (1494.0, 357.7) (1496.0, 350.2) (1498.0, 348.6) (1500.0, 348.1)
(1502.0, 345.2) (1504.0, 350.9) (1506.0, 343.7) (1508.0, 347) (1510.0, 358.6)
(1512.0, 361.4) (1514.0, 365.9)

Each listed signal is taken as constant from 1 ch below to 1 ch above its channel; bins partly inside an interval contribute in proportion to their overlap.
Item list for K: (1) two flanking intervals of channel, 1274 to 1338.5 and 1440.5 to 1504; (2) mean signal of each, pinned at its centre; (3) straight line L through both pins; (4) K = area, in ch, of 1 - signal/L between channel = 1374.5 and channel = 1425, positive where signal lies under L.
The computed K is 3.8 ch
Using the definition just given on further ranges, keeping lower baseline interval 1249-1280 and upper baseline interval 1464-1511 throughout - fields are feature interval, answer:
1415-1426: 1.35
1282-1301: -0.45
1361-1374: 0.72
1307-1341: 0.27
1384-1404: 1.45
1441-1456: 0.18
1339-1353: -0.18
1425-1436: 0.55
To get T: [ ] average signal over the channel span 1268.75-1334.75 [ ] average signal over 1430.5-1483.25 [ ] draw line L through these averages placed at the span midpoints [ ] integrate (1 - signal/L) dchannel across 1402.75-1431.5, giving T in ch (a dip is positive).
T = 2.2 ch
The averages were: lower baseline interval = 303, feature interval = 311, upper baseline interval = 348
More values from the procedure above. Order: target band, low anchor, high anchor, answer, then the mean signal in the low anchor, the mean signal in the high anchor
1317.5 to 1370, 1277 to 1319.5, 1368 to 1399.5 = -1.1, 305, 303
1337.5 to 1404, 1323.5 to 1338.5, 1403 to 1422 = 1.0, 313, 315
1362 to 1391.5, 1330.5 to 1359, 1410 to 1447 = 1.7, 318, 322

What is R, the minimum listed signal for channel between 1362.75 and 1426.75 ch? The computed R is 277.8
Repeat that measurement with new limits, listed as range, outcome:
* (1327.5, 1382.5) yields 295.3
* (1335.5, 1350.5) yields 296.4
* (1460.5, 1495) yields 347.3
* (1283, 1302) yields 294.6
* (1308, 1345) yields 288.5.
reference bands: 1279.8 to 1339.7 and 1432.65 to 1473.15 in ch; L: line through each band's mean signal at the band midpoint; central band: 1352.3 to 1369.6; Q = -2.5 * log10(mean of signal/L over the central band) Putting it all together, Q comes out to 0.06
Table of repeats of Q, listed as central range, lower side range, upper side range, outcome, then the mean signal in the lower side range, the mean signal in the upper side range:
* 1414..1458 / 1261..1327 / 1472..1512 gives 0.05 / 301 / 357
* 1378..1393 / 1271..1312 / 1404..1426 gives 0.04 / 304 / 308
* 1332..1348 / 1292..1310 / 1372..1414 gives -0.06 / 310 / 309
